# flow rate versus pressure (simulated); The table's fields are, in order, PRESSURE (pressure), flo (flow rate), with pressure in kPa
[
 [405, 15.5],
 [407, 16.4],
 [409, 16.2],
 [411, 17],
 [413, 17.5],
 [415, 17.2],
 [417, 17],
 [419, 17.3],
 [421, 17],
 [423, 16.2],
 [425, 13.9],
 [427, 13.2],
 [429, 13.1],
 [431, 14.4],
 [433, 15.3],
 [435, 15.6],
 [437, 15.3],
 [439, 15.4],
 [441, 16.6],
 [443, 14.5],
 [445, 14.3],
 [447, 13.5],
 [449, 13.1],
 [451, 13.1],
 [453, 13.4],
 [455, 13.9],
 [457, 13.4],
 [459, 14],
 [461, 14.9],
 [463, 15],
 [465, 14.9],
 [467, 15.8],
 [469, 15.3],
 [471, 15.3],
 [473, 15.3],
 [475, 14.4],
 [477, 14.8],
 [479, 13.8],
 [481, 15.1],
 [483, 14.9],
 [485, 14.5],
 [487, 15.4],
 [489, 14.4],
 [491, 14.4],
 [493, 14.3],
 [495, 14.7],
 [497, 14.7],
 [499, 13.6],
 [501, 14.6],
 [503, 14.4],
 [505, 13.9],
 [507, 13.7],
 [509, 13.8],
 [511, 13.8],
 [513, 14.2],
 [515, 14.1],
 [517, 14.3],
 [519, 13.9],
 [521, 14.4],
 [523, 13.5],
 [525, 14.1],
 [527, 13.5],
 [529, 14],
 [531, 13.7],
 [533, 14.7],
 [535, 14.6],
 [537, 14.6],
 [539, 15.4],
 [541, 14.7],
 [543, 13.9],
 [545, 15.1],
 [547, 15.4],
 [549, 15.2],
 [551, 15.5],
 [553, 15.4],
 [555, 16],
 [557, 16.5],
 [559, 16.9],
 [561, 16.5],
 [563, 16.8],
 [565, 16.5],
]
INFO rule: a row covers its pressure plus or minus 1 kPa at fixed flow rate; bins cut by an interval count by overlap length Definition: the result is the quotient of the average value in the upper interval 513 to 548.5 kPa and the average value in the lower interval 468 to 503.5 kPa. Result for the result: 1.0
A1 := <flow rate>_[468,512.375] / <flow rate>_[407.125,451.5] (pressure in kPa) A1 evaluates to 0.94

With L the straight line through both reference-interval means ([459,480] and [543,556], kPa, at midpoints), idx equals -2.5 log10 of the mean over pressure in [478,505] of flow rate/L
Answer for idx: 0.038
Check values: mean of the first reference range 14.9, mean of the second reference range 15.3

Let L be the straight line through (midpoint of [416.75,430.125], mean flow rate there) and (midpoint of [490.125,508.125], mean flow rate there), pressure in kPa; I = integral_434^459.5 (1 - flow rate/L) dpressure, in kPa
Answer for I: 1.1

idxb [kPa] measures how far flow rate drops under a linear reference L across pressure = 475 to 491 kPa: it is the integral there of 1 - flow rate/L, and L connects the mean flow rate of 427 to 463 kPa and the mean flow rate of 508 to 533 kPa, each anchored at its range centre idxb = -0.6 kPa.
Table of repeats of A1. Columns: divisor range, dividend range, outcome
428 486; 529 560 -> 1.04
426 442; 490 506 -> 0.96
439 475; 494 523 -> 0.97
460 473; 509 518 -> 0.92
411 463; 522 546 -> 0.96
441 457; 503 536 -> 1.01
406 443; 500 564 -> 0.93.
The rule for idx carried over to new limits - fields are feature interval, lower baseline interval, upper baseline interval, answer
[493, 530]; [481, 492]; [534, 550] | 0.05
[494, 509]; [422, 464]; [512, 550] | 0.01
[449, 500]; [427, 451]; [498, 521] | -0.02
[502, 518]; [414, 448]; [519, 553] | 0.05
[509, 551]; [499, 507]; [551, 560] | 0.06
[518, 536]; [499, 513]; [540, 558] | 0.05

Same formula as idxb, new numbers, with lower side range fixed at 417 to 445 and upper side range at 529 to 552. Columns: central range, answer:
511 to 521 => 0.51 kPa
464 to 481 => 0.12 kPa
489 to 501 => 0.48 kPa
